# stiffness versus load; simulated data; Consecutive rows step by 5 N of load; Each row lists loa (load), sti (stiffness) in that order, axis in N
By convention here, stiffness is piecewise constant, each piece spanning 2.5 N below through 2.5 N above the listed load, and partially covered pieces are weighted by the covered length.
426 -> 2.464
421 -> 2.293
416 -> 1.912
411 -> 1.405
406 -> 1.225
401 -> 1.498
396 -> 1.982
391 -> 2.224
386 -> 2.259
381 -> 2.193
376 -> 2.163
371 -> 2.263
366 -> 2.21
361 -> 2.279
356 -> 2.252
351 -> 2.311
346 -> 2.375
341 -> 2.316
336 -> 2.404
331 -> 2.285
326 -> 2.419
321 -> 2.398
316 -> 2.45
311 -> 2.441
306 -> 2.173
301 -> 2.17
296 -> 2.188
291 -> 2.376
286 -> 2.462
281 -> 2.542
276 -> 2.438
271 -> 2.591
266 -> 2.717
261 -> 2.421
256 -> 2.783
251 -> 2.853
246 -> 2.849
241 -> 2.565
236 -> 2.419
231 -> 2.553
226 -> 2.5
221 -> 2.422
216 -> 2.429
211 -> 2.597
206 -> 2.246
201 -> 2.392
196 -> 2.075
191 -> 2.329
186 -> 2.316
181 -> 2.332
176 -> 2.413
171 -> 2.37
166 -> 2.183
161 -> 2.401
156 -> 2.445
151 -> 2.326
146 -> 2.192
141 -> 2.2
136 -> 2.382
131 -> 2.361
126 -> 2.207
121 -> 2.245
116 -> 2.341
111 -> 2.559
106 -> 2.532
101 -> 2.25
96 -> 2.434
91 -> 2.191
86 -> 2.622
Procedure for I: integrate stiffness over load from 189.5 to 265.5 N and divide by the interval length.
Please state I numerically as 2.5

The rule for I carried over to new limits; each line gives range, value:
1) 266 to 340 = 2.39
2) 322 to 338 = 2.37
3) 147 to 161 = 2.37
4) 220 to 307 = 2.51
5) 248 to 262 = 2.72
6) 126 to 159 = 2.31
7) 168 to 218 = 2.35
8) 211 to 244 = 2.5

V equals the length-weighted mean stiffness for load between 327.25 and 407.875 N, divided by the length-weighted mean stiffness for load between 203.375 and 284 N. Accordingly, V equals 0.8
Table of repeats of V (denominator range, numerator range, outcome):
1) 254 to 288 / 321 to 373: 0.90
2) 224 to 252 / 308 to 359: 0.90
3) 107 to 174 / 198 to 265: 1.09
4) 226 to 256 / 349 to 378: 0.85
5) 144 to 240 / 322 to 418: 0.89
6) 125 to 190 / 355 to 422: 0.86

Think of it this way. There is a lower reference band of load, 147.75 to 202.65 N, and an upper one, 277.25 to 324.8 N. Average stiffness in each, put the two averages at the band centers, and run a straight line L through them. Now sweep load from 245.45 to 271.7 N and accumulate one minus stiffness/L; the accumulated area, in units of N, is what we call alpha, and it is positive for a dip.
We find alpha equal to -3.9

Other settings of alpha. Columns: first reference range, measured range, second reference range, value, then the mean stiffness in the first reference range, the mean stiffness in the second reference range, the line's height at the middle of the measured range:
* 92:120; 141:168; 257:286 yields 1.6 N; 2.4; 2.55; 2.44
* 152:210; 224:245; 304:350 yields -1.7 N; 2.33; 2.36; 2.34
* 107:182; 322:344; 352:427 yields -2.6 N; 2.33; 2.04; 2.11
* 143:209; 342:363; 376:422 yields -3.5 N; 2.31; 1.89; 1.98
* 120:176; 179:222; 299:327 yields -0.5 N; 2.31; 2.34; 2.32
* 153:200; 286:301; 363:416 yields -1.3 N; 2.32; 1.94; 2.11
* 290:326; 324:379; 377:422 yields -4.8 N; 2.32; 1.88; 2.11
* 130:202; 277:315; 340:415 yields -3.3 N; 2.31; 2.06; 2.15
